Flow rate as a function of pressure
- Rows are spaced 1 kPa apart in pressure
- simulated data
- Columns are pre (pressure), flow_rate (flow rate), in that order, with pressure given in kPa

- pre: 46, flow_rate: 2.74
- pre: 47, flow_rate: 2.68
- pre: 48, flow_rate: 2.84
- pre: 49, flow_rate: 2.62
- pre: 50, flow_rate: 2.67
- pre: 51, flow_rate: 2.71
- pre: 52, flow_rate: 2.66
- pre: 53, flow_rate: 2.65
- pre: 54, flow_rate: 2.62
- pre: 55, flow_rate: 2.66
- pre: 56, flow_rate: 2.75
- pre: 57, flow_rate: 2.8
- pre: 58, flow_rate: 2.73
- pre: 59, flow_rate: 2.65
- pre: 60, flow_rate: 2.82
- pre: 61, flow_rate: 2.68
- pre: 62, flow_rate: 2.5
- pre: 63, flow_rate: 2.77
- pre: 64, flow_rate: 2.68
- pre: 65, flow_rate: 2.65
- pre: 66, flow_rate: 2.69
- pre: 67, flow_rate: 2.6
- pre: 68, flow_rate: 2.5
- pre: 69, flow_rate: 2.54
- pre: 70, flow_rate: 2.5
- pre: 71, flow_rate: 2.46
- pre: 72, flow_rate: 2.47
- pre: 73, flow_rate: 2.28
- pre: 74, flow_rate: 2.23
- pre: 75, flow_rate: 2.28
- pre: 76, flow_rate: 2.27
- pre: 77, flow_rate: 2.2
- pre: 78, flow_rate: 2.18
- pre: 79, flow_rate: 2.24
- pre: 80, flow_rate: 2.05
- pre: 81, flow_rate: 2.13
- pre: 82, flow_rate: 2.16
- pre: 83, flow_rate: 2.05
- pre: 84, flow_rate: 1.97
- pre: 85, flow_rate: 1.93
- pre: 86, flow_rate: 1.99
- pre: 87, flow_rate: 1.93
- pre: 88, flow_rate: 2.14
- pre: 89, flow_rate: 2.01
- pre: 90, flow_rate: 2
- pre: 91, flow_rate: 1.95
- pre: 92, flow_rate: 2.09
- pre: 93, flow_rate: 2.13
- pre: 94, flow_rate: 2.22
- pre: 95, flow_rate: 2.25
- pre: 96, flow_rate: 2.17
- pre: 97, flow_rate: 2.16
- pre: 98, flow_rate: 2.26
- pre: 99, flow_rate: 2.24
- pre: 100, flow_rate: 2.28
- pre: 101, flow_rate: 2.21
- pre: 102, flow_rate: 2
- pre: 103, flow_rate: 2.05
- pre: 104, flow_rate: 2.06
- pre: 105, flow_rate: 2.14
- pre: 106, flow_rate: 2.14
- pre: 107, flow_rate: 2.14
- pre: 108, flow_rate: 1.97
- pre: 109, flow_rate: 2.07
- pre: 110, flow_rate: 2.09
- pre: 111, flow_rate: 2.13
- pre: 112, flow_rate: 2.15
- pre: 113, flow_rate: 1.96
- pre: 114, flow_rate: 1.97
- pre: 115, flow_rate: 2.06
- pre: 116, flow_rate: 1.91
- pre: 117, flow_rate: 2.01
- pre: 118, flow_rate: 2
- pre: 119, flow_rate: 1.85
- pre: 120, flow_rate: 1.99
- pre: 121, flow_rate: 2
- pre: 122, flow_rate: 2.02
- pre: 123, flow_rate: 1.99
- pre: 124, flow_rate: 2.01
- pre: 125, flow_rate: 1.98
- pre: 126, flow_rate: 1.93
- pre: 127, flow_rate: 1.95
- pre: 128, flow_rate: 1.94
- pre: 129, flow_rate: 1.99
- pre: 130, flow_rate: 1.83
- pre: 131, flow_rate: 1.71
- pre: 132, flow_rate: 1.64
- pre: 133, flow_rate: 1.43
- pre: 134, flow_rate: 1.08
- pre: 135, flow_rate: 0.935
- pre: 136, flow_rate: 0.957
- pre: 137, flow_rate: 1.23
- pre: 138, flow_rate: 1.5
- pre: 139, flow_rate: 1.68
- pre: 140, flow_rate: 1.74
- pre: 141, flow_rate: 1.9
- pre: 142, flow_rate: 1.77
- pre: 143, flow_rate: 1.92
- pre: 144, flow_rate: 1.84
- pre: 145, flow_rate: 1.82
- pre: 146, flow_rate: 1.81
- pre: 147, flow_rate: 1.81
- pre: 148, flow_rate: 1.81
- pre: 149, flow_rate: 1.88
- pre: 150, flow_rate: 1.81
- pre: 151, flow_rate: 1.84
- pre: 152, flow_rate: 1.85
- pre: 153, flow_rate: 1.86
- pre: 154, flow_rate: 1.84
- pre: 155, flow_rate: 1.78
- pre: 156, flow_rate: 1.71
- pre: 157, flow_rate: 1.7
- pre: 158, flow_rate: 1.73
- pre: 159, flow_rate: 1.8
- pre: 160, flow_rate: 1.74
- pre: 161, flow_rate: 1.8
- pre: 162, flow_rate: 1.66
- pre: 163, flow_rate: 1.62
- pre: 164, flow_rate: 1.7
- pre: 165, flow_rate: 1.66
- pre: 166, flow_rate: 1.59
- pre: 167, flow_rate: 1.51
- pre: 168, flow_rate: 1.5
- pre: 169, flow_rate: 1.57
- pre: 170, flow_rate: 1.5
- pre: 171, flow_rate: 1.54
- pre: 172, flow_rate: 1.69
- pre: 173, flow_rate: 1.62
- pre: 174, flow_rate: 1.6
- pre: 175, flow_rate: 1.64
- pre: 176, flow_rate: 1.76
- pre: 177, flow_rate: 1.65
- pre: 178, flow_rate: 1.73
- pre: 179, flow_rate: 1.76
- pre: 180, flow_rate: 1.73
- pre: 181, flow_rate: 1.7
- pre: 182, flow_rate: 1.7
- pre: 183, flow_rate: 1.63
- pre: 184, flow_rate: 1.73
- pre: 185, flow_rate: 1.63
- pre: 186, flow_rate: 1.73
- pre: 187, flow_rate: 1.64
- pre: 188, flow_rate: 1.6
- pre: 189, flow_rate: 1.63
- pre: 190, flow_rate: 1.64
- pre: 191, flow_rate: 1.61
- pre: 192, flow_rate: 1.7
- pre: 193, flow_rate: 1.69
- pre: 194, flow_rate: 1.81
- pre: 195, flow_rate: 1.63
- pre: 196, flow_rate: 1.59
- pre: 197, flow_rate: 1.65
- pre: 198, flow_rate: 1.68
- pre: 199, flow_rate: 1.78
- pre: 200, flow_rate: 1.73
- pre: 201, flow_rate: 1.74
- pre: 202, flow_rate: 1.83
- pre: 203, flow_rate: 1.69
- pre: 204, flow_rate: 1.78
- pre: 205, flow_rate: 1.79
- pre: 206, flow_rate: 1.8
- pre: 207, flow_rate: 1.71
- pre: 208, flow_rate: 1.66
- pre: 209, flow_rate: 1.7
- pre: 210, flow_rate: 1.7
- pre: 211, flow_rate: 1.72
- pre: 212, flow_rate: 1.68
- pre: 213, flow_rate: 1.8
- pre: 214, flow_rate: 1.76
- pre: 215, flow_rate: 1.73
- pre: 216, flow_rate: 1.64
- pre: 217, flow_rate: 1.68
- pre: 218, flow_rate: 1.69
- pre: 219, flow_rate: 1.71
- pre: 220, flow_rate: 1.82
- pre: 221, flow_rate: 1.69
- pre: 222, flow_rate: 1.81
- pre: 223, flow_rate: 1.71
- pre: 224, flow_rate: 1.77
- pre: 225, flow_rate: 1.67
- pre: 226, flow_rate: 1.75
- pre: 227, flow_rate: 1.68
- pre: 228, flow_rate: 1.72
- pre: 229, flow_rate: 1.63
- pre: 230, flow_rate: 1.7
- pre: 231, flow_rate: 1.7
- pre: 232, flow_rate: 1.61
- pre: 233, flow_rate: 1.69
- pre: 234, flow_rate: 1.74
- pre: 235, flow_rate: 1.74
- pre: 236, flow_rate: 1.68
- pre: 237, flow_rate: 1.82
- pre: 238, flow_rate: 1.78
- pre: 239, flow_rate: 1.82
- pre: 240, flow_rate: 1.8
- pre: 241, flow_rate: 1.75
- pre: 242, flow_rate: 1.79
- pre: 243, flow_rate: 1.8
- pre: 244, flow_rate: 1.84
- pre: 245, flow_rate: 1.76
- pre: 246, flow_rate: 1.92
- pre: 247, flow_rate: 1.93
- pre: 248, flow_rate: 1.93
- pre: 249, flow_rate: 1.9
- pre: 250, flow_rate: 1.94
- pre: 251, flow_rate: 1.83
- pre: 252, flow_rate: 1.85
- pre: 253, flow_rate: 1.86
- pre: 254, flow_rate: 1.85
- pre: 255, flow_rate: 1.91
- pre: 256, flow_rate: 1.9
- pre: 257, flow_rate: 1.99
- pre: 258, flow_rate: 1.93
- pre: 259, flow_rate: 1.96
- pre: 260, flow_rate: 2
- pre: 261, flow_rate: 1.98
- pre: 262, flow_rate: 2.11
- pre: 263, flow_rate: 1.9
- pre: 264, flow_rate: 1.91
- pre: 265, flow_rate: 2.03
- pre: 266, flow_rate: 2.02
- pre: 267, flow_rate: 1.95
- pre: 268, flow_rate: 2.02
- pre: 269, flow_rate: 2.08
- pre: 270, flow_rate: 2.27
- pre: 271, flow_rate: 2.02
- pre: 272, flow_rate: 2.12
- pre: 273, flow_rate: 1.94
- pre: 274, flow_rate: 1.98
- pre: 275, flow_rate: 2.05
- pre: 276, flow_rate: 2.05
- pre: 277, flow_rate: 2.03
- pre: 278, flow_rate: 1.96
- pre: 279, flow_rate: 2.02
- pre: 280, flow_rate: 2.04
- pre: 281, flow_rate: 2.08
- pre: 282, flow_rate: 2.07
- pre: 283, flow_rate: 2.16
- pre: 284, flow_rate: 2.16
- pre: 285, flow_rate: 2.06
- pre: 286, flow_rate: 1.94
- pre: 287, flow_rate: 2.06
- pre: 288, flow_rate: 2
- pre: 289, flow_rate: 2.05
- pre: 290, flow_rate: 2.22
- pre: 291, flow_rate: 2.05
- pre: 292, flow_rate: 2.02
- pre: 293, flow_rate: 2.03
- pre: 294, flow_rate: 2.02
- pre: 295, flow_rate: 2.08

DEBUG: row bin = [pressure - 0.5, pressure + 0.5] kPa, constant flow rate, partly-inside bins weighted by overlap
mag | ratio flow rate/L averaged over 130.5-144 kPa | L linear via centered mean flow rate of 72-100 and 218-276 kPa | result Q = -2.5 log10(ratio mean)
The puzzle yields 0.33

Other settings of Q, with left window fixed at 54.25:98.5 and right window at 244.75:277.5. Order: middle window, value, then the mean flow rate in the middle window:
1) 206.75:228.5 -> 0.19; 1.72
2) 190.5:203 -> 0.23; 1.7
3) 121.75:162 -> 0.26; 1.74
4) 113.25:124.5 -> 0.14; 1.98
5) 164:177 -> 0.32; 1.6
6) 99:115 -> 0.09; 2.09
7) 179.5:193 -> 0.26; 1.67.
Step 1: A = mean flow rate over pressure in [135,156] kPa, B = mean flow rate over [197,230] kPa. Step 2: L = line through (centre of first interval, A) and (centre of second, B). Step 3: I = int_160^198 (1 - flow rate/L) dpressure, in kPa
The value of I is 1.43 kPa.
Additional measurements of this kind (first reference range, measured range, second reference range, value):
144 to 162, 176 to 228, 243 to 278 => 4.5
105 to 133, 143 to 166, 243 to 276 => 2.3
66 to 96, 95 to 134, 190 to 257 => 1.8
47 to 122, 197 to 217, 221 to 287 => 2.8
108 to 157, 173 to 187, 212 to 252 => 0.8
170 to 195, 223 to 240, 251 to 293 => 1.2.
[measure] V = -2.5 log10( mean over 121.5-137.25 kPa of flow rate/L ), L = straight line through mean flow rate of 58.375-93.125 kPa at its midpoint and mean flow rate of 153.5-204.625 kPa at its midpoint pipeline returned 0.189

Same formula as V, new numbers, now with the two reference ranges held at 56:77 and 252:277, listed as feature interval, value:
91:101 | 0.13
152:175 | 0.34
